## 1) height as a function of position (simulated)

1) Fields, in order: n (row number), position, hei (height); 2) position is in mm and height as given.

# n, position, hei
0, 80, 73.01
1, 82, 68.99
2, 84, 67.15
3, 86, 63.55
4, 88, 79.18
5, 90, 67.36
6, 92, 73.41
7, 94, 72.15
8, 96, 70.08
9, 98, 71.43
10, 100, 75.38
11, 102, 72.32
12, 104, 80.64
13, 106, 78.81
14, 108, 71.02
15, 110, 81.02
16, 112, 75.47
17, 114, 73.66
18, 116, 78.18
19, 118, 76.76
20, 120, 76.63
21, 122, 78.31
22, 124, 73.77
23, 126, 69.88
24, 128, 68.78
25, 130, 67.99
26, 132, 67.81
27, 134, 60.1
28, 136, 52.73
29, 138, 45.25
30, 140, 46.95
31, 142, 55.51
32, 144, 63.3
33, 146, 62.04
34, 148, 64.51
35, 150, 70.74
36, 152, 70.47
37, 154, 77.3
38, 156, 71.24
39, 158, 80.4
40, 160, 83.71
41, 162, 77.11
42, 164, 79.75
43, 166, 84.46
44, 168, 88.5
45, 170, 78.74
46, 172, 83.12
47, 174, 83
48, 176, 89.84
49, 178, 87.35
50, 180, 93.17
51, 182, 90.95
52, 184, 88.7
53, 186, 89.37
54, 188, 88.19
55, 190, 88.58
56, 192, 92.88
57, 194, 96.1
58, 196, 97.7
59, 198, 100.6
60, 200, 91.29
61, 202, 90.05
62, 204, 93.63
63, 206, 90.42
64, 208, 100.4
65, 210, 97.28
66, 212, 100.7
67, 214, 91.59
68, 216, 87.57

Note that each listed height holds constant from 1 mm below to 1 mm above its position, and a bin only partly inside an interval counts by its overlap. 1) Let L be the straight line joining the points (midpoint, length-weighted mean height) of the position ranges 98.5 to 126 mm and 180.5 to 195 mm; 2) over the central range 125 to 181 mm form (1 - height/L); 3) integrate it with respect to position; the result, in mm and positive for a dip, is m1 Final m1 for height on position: 8.0 mm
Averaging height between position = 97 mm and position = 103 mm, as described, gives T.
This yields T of 73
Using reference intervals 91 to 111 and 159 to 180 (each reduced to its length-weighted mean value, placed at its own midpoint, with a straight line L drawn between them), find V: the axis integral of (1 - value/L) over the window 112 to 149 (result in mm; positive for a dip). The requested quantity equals 5.9 mm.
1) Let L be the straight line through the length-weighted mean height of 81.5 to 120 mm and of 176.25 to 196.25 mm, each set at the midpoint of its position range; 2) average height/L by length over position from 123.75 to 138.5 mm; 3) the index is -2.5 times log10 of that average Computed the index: 0.25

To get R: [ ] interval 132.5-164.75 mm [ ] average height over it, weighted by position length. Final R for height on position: 66.2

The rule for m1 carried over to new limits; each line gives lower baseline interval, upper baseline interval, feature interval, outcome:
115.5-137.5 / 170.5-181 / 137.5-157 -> 3.5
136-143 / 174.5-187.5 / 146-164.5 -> -2.7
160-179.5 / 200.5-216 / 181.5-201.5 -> -0.6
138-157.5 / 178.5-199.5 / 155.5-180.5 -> -1.7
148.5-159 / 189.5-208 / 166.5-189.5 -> -0.8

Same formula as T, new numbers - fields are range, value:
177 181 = 90.3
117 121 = 76.7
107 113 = 75.8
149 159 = 74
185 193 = 89.8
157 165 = 80.2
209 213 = 99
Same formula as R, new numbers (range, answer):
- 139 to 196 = 79.8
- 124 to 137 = 65.3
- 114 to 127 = 75.4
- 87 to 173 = 72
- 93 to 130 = 74.5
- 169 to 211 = 91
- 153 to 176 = 81.1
